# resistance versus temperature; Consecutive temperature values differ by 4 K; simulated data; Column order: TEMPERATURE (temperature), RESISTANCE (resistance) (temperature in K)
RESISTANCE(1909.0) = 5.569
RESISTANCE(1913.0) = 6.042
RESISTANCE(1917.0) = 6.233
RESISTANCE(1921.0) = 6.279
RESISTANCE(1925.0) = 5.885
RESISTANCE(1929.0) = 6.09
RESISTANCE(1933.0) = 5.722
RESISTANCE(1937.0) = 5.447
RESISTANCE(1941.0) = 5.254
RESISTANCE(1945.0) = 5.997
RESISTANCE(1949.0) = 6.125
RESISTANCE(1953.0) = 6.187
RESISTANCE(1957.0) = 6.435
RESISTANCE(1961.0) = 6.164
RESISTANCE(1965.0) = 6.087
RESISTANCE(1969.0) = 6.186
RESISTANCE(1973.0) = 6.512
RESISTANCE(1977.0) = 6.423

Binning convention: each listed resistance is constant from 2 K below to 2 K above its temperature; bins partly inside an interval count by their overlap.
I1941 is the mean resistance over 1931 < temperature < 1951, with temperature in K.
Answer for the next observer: 5.71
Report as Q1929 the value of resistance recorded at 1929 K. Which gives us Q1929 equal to 6.09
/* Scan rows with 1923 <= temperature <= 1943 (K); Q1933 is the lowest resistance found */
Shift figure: 5.254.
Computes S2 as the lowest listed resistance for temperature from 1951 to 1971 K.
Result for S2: 6.087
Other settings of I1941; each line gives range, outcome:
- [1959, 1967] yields 6.13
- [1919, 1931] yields 6.08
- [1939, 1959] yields 6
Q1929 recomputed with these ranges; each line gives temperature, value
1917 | 6.233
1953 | 6.187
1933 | 5.722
